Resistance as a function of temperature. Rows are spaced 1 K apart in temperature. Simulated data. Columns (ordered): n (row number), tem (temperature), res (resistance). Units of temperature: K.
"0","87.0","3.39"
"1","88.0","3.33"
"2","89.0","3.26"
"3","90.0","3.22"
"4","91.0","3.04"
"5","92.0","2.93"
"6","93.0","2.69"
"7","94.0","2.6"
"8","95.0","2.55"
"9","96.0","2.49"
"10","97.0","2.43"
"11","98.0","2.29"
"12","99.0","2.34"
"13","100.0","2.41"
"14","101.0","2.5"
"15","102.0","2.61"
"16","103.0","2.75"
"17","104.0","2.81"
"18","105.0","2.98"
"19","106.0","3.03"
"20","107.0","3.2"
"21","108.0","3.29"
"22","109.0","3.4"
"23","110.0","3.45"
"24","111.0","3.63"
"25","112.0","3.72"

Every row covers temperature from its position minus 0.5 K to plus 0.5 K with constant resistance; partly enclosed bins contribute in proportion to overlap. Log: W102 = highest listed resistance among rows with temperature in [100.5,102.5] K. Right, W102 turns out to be 2.61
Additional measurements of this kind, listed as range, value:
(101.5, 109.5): 3.4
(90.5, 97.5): 3.04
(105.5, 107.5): 3.2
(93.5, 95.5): 2.6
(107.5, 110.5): 3.45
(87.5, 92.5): 3.33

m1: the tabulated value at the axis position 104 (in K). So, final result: 2.81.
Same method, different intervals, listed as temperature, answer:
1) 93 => 2.69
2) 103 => 2.75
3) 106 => 3.03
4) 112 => 3.72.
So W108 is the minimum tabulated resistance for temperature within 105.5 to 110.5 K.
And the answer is 3.03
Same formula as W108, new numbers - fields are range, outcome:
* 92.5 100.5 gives 2.29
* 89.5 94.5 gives 2.6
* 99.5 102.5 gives 2.41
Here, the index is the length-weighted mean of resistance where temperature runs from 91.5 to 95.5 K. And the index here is 2.69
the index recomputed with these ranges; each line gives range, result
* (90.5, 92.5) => 2.99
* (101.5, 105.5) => 2.79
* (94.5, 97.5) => 2.49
